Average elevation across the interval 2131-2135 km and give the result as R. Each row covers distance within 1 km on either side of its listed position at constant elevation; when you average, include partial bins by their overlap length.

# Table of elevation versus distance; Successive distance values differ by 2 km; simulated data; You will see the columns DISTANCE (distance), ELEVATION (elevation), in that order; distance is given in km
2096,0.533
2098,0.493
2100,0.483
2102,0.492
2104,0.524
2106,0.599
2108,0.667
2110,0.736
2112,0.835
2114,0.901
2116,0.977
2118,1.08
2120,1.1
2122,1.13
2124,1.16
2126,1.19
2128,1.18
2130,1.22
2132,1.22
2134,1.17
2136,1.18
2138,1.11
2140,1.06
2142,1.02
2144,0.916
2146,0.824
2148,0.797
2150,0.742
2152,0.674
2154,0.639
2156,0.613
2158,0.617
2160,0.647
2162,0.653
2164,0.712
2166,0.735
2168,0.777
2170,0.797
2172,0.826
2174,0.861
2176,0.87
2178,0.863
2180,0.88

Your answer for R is 1.19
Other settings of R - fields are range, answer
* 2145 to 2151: 0.788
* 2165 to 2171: 0.77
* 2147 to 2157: 0.693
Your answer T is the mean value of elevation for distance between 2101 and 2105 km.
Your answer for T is 0.508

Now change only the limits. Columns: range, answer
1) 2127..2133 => 1.21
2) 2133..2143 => 1.11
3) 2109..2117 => 0.862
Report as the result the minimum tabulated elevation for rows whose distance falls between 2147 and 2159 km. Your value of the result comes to 0.613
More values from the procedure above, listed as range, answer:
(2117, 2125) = 1.08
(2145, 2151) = 0.742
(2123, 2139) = 1.11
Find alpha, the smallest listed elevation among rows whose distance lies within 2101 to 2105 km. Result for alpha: 0.492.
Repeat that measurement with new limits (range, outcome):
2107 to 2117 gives 0.667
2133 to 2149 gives 0.797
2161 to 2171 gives 0.653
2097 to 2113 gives 0.483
